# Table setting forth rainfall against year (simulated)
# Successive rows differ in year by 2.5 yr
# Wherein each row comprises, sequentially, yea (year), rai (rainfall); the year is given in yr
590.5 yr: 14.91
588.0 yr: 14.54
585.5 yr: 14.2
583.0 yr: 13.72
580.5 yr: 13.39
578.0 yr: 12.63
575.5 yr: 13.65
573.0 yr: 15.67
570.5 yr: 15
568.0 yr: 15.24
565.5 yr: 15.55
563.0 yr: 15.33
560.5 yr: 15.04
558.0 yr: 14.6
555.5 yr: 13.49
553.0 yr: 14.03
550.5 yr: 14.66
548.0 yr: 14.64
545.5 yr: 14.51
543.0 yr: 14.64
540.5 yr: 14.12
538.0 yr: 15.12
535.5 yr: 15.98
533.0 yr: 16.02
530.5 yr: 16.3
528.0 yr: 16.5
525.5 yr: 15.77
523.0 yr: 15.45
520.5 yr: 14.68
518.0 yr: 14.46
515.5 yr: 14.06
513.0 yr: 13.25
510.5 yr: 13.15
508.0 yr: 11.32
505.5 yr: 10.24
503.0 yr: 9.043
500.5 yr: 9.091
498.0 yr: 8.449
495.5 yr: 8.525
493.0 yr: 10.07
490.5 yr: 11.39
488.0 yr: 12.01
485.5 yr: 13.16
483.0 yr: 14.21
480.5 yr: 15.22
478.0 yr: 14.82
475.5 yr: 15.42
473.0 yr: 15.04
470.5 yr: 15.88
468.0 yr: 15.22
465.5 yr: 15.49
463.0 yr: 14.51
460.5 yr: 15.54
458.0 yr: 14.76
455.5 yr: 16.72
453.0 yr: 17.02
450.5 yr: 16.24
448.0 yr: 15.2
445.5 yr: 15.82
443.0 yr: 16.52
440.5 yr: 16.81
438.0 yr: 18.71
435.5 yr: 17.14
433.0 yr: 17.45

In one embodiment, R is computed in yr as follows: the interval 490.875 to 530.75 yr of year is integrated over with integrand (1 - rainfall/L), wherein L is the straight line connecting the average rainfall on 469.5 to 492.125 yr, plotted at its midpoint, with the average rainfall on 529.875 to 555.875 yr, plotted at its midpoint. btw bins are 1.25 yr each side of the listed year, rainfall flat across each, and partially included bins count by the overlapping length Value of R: 5.7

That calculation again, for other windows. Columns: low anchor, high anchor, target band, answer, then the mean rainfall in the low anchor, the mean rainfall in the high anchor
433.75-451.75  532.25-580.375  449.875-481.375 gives 1.4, 16.7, 14.7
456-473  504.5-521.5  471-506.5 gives 5.6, 15.3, 13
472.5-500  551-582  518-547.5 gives -3.7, 12.4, 14.5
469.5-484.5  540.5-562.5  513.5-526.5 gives -0.1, 15.1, 14.5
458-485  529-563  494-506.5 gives 4.9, 15.1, 14.9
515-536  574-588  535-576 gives -0.8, 15.5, 13.6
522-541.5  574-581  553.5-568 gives -0.7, 15.7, 13.3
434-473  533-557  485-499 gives 4.5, 16.1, 14.7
